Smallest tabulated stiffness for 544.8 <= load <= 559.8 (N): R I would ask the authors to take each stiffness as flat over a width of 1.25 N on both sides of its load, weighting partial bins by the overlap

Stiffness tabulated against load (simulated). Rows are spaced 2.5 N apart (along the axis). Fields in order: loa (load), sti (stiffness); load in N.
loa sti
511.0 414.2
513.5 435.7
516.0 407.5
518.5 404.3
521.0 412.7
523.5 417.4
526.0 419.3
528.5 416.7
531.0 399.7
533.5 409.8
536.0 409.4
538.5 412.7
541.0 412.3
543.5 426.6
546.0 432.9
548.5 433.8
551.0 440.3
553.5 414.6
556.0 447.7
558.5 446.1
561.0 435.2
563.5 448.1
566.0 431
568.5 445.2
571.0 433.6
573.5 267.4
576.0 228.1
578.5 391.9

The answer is 414.6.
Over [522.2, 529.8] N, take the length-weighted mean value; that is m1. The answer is 418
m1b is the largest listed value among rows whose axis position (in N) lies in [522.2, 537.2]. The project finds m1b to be 419.3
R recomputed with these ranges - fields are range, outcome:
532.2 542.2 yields 409.4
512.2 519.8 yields 404.3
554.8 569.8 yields 431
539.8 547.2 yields 412.3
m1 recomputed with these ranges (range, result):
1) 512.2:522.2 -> 415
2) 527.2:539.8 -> 410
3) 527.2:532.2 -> 408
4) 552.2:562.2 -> 436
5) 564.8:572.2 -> 437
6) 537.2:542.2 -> 412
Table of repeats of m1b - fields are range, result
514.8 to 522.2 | 412.7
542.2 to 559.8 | 447.7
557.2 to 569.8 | 448.1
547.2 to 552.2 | 440.3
